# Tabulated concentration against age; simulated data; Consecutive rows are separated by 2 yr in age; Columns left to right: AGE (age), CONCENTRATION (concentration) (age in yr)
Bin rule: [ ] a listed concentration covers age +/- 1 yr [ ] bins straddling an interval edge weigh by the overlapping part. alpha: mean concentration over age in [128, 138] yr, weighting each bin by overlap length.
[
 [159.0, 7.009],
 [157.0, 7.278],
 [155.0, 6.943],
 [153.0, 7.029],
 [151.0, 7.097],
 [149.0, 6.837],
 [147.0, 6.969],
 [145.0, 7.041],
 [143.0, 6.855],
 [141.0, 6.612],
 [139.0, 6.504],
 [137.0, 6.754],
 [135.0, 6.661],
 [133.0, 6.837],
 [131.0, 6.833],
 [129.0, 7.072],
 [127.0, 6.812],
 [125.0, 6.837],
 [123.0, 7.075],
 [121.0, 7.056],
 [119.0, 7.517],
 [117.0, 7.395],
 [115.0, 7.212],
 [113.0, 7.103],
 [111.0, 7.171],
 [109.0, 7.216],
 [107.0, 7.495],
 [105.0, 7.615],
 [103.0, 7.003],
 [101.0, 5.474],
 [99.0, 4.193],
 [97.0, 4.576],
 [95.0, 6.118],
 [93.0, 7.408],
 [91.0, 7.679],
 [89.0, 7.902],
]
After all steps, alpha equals 6.83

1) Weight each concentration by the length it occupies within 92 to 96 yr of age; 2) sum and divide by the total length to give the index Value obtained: 6.76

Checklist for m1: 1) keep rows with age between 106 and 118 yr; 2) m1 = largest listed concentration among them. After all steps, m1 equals 7.495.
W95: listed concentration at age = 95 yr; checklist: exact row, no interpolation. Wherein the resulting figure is 6.118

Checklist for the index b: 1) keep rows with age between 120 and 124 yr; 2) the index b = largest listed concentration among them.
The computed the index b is 7.075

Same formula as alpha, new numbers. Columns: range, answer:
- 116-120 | 7.46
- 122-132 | 6.93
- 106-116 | 7.24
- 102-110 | 7.33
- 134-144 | 6.68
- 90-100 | 5.99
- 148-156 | 6.98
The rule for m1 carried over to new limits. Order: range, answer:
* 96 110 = 7.615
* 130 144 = 6.855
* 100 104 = 7.003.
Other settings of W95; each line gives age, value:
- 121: 7.056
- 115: 7.212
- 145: 7.041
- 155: 6.943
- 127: 6.812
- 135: 6.661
